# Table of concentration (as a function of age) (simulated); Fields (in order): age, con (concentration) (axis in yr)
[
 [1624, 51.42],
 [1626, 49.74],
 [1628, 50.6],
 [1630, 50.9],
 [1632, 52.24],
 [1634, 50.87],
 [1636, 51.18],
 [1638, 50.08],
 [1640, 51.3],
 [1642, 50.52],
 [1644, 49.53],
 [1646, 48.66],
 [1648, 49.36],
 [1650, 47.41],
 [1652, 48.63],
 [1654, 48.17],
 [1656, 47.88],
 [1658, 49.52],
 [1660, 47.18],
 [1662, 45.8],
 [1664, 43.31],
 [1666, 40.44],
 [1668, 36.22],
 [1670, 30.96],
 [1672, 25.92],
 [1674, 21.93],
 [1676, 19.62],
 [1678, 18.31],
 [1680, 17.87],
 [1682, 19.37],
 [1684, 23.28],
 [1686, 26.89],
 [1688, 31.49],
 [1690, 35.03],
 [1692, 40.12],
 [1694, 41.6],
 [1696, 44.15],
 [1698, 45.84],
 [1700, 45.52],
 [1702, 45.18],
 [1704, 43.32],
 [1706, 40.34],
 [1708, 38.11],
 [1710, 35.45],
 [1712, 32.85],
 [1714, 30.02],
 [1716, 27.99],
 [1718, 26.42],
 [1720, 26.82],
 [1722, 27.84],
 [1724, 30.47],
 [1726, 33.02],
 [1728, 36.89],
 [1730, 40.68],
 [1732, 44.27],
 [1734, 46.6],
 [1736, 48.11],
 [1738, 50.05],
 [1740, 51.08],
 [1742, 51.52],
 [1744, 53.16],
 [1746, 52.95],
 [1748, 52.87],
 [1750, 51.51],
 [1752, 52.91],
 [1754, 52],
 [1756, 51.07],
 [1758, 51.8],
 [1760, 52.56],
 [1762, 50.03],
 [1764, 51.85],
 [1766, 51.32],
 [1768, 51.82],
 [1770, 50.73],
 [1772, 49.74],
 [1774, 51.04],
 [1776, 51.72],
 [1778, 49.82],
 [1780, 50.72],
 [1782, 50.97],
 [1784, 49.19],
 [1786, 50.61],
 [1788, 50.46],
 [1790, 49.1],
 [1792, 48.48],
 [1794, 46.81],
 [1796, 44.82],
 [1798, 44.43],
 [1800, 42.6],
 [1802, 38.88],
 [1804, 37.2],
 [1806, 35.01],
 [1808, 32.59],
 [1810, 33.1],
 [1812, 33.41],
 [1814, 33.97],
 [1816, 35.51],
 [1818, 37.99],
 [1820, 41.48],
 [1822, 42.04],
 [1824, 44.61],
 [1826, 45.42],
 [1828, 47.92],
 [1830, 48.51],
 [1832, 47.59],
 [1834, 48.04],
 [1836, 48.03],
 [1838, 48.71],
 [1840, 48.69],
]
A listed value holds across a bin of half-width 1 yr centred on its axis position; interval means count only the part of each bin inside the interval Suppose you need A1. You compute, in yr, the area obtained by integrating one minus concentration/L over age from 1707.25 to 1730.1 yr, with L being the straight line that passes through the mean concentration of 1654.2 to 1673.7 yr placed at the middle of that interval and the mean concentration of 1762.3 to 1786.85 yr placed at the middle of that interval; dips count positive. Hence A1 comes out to 6.9 yr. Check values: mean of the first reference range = 40.4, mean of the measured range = 31.8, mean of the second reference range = 50.8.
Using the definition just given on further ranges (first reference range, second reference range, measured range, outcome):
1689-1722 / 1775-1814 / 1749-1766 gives -4.38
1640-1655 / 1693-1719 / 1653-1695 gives 9.98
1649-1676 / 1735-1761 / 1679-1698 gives 5.22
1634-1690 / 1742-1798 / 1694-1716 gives 1.91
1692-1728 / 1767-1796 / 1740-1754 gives -2.91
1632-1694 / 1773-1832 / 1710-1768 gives -2.89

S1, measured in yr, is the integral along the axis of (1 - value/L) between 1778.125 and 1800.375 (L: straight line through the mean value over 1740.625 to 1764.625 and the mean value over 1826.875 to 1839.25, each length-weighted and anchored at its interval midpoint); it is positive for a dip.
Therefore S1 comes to 0.9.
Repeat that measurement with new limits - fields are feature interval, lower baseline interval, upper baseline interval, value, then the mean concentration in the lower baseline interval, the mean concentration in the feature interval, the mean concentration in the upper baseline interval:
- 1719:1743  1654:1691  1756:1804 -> 0.64 yr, 32.7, 40.6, 48.9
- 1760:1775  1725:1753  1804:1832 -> -2.14 yr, 47.5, 51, 39.6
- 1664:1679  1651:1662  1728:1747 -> 6.05 yr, 48.1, 28.7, 48.1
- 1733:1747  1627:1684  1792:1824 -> -3.64 yr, 41.2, 50.5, 39.1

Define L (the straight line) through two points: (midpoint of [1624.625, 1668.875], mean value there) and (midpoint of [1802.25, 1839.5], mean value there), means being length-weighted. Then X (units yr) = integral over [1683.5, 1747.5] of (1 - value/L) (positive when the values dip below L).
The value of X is 8.7 yr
